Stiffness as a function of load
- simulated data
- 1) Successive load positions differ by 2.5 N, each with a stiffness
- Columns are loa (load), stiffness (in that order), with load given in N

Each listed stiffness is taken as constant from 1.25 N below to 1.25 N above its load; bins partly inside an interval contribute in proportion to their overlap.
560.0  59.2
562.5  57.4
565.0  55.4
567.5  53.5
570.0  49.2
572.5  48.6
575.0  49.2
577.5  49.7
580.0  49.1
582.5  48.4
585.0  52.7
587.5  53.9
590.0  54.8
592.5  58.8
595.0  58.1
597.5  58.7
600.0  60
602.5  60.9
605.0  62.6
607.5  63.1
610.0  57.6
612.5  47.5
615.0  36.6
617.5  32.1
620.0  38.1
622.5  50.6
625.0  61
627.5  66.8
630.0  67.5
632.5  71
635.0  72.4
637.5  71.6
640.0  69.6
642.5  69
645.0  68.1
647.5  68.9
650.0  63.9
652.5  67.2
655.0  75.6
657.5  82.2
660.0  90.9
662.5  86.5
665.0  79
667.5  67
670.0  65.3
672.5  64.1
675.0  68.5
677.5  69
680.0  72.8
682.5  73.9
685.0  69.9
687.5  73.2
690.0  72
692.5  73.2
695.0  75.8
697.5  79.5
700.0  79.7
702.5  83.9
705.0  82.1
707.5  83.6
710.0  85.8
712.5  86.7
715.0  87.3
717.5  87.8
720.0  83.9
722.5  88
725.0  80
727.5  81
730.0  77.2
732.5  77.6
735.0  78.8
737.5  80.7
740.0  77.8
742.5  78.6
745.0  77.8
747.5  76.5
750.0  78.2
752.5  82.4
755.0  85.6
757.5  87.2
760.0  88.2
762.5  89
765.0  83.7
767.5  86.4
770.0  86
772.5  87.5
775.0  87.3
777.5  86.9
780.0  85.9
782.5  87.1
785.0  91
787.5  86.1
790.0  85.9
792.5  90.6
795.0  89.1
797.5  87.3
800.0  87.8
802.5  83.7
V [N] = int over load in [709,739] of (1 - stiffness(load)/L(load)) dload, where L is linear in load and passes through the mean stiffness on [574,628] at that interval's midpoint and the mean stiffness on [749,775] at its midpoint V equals -1.9 N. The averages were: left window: 53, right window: 85.6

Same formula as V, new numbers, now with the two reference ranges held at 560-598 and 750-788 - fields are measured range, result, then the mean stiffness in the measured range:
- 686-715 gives -2.07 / 79.8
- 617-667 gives -2.77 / 68.1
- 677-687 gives -0.07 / 71.7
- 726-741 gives 0.25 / 78.9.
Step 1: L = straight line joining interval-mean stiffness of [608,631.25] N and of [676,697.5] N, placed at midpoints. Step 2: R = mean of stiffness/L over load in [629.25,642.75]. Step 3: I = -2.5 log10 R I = -0.24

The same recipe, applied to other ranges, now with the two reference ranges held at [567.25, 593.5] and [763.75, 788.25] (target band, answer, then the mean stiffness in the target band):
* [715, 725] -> -0.12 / 85.8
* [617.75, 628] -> 0.16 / 51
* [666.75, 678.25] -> 0.02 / 66.7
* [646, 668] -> -0.16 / 75.9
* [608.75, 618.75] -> 0.30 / 43.5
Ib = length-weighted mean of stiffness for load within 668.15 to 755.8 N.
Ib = 78.1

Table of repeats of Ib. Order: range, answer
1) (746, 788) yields 85.5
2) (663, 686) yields 70.5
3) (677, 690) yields 71.9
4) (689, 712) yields 79.8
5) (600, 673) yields 64.6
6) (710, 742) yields 82.3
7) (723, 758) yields 80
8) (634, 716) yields 75.1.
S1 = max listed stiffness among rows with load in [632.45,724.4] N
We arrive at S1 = 90.9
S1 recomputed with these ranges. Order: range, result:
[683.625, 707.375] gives 83.9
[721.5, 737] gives 88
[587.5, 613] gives 63.1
